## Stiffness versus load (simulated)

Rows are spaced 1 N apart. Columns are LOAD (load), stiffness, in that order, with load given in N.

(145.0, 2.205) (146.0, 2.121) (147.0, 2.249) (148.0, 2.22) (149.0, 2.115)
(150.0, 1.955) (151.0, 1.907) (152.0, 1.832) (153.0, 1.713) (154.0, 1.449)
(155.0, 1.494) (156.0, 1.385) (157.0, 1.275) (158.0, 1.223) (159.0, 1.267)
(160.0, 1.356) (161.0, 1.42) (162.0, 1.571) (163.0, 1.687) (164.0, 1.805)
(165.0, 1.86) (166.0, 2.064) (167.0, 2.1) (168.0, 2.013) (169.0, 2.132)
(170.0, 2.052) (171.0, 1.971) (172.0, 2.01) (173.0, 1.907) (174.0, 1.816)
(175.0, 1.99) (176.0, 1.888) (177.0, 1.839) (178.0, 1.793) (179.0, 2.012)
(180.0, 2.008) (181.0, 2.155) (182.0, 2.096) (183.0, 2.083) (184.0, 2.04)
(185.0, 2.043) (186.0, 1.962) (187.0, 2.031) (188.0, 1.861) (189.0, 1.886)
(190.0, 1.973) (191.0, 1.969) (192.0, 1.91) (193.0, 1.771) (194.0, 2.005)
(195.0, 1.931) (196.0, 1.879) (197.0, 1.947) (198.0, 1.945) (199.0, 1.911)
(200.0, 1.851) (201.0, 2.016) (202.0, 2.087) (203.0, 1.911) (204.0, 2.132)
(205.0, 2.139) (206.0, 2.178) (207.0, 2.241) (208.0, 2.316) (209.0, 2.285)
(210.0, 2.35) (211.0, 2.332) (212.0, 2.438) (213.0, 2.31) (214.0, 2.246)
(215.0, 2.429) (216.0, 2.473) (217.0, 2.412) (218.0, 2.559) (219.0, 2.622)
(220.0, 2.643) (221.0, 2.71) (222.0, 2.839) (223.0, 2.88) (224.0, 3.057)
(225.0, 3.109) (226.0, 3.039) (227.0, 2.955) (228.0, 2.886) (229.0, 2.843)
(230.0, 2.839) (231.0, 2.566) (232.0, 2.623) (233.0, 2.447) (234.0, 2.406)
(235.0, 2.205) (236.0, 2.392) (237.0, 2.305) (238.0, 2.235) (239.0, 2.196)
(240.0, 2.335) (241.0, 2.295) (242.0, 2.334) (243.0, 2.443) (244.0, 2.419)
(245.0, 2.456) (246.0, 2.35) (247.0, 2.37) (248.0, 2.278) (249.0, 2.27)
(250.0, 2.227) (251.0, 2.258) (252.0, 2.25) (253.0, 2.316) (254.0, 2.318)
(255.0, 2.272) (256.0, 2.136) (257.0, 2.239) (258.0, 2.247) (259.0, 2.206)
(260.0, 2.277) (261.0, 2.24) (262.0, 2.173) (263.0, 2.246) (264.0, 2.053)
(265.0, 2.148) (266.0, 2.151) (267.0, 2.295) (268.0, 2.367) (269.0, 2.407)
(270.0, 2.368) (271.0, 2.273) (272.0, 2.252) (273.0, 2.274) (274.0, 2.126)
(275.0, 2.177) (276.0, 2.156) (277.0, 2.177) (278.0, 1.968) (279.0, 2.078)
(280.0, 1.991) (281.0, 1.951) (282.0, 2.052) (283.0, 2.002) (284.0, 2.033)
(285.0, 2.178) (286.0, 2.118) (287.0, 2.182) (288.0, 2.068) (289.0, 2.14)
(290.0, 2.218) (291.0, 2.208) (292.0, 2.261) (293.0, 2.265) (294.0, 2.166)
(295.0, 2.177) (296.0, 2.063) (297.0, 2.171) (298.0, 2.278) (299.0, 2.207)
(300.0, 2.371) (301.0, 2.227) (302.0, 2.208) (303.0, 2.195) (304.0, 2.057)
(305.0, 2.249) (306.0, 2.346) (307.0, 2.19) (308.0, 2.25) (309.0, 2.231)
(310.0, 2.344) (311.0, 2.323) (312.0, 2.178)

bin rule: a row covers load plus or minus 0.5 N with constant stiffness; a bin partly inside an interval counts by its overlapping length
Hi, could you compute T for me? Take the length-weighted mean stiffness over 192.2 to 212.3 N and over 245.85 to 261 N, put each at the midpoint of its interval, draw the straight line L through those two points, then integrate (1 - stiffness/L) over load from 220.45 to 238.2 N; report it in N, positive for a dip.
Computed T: -4.2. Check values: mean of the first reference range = 2.08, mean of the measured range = 2.69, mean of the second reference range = 2.26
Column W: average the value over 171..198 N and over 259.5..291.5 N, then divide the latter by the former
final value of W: 1.11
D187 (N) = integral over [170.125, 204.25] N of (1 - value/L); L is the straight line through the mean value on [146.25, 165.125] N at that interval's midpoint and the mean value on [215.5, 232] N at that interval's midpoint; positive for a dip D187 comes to 3.33 N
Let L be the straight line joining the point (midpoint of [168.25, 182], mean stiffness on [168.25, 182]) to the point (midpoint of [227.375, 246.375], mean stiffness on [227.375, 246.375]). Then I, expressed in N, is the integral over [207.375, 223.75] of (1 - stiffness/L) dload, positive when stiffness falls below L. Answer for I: -1.5 N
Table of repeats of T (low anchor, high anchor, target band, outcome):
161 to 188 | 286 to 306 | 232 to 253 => -2.5 N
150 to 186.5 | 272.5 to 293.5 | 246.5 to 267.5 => -1.9 N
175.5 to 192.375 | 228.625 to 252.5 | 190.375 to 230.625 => -3.4 N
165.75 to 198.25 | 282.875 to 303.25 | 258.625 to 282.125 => -0.5 N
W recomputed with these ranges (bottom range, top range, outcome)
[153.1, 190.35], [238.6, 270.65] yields 1.25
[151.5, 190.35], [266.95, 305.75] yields 1.20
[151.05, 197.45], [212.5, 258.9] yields 1.35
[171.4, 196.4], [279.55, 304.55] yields 1.10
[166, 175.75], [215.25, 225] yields 1.35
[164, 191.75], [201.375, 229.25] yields 1.27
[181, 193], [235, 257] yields 1.16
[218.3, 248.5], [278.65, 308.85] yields 0.84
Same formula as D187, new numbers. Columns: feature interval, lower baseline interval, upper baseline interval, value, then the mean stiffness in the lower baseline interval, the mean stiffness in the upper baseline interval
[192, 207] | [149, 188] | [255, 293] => -0.4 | 1.83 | 2.18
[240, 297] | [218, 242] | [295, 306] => 4.3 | 2.62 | 2.21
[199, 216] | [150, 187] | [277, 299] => -2.5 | 1.82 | 2.13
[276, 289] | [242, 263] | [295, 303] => 1.0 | 2.29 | 2.21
